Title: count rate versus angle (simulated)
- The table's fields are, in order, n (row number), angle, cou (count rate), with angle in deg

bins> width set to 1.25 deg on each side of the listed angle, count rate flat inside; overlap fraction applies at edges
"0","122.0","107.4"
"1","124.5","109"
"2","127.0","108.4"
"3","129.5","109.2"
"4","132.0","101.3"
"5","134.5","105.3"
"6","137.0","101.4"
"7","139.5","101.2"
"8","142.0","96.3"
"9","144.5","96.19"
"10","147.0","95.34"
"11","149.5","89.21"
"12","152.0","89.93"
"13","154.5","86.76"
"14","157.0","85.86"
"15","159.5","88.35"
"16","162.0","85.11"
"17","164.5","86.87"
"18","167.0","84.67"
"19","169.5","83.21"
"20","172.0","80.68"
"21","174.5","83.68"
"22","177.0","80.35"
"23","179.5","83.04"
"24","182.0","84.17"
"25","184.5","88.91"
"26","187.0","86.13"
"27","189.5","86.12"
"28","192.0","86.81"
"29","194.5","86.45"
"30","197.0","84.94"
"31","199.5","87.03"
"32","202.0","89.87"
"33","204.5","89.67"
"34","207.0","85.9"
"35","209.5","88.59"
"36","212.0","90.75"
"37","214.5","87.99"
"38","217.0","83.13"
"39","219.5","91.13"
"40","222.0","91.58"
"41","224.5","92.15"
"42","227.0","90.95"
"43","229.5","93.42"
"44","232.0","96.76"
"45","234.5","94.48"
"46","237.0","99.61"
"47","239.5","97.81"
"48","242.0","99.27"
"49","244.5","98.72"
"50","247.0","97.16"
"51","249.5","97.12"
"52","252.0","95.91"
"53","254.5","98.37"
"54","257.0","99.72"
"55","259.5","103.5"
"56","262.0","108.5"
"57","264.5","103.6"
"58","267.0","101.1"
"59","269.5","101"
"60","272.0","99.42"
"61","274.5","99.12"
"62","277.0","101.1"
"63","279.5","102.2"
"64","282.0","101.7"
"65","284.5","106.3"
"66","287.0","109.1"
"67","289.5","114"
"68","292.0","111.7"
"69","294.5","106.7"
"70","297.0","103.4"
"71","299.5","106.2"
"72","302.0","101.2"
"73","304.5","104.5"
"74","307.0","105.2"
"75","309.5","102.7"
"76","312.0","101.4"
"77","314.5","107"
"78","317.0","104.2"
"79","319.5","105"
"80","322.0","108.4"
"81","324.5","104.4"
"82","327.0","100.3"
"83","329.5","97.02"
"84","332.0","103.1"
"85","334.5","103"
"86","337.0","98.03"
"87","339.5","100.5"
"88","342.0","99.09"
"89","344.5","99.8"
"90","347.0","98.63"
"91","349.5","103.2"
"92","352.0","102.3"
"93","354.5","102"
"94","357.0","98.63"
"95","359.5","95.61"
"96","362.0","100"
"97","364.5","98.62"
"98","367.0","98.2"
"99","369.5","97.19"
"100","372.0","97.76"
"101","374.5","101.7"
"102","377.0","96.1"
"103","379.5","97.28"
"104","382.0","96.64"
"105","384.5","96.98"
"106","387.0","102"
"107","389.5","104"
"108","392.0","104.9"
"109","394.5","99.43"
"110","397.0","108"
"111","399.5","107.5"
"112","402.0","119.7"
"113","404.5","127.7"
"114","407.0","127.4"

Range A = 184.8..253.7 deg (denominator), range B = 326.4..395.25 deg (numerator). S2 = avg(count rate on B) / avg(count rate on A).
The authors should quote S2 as 1.09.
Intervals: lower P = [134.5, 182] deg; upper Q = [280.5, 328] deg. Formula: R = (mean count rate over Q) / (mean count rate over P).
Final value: 1.18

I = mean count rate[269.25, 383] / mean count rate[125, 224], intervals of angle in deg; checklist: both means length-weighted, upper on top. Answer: 1.13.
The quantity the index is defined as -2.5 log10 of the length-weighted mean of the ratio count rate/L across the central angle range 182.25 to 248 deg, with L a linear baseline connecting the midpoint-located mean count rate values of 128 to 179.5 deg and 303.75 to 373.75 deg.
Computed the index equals 0.05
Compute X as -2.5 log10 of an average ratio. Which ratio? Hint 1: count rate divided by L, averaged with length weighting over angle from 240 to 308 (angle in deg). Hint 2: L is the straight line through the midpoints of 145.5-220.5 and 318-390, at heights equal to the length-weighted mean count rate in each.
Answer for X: -0.10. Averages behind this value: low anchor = 86.7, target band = 103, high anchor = 100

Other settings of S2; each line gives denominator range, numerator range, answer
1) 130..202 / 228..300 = 1.14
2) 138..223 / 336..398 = 1.14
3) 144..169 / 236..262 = 1.12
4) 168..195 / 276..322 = 1.25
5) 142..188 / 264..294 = 1.20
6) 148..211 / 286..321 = 1.23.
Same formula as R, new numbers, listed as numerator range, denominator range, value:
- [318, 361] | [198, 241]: 1.11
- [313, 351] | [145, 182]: 1.19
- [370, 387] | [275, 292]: 0.93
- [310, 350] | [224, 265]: 1.04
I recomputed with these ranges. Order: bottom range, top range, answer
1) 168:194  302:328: 1.23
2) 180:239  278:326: 1.18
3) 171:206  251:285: 1.19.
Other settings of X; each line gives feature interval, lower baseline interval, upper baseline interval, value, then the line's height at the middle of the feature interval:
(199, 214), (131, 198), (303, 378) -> 0.04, 92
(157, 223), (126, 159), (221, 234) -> 0.10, 94.9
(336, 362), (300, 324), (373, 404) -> 0.04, 104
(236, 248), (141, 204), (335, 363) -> -0.07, 92.1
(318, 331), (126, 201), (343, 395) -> -0.06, 97.6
